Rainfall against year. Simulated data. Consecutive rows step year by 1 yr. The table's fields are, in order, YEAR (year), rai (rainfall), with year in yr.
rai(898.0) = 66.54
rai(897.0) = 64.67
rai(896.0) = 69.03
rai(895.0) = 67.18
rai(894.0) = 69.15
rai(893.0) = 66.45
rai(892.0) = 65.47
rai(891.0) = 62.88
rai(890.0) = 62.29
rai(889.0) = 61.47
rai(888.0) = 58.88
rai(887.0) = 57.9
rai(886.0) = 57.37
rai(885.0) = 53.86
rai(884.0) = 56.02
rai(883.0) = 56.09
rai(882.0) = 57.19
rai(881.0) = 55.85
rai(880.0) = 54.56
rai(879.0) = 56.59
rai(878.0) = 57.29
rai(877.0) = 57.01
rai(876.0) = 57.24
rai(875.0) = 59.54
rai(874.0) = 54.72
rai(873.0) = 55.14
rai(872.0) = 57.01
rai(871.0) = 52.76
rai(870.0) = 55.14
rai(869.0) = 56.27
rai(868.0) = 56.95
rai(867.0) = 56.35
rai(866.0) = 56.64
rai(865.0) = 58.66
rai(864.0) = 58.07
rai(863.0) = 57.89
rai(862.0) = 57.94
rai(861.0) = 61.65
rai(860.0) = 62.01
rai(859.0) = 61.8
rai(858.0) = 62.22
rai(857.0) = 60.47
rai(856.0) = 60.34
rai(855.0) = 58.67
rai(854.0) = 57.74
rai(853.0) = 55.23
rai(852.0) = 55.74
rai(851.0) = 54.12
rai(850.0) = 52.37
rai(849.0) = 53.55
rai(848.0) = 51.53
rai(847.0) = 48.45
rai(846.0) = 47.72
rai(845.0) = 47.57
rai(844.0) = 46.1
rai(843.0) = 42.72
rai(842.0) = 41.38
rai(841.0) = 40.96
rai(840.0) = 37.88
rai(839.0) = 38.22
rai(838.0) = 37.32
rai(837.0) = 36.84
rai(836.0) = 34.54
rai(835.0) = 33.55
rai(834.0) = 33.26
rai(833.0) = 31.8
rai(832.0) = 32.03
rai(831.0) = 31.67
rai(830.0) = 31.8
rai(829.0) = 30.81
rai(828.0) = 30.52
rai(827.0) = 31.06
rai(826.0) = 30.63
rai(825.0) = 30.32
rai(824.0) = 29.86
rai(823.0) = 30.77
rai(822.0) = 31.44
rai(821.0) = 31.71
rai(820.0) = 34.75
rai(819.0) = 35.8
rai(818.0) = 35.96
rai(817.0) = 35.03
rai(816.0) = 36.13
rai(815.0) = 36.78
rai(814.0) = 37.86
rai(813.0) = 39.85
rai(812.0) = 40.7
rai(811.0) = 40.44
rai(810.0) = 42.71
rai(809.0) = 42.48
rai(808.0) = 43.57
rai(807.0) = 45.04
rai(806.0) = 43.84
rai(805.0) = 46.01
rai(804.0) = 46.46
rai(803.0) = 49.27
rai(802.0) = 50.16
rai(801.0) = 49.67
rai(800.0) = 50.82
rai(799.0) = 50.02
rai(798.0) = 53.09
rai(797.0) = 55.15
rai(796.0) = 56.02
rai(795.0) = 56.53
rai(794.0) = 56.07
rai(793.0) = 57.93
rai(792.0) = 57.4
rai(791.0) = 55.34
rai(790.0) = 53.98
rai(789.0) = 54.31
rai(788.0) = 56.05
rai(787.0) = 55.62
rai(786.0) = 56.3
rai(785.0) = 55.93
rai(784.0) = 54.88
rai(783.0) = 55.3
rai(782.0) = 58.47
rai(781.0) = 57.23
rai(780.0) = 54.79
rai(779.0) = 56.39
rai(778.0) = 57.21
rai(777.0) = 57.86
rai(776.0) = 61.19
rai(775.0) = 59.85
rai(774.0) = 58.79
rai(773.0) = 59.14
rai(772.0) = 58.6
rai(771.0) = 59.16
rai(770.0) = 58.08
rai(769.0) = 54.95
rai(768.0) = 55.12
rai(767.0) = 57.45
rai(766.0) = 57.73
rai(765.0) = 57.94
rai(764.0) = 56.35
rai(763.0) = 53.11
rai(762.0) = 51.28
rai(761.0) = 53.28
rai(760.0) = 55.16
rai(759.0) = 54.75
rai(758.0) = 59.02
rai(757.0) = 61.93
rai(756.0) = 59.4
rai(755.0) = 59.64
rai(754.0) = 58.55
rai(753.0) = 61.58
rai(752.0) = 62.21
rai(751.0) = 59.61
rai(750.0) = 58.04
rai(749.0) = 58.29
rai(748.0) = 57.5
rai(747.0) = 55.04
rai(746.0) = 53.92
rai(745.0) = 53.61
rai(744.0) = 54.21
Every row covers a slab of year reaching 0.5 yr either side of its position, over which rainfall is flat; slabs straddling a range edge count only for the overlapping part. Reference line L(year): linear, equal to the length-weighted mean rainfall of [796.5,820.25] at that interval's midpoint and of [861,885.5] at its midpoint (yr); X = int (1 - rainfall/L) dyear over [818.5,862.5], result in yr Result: 6.22 yr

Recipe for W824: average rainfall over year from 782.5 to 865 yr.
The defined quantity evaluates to 46.1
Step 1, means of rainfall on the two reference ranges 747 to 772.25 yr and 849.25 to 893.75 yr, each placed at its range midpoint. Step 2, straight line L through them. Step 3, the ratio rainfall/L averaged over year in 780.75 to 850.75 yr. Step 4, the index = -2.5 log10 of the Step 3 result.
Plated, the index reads 0.300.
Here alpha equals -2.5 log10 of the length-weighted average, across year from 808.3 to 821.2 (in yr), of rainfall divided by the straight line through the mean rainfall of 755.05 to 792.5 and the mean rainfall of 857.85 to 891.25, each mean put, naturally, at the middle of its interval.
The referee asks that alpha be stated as 0.44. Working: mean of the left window 56.8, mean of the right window 57.7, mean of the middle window 37.9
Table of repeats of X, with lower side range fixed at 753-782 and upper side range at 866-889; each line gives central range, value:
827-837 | 4.3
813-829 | 6.6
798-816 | 4.0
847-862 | -0.2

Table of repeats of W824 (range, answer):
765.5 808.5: 54.6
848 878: 57.3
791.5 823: 44.6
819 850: 37.3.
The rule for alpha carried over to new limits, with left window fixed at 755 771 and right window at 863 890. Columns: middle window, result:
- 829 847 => 0.43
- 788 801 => 0.04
